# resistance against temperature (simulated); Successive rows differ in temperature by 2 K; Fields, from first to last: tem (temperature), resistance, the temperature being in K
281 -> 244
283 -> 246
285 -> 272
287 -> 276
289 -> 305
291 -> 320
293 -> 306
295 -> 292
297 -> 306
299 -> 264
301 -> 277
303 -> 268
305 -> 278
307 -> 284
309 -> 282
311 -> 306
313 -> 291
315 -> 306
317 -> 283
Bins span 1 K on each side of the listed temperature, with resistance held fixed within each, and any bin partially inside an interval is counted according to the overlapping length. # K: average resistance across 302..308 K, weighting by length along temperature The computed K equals 277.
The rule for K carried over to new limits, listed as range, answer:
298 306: 272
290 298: 306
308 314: 293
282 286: 259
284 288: 274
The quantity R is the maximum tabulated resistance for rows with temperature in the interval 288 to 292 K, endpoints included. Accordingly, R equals 320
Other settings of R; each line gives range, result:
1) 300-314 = 306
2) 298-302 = 277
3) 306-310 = 284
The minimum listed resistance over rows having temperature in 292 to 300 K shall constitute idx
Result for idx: 264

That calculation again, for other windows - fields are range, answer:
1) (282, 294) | 246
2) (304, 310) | 278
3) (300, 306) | 268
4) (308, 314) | 282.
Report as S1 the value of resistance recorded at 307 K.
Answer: 284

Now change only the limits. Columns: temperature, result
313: 291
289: 305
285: 272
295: 292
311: 306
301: 277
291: 320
